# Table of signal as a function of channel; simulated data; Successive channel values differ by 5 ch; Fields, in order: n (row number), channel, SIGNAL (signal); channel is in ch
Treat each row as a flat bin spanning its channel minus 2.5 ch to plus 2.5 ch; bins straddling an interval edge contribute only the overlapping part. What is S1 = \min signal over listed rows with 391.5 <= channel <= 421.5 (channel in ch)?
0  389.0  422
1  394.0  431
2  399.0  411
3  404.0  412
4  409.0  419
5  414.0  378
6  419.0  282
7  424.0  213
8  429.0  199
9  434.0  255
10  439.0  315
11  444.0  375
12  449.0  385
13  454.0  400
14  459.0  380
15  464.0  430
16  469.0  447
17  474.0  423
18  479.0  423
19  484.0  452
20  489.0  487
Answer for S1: 282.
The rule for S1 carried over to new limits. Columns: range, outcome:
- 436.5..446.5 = 315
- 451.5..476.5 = 380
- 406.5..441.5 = 199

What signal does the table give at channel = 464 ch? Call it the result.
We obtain 430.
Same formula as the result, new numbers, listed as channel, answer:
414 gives 378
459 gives 380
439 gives 315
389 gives 422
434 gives 255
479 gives 423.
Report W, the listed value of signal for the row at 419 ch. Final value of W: 282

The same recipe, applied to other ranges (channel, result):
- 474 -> 423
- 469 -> 447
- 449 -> 385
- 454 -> 400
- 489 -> 487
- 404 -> 412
